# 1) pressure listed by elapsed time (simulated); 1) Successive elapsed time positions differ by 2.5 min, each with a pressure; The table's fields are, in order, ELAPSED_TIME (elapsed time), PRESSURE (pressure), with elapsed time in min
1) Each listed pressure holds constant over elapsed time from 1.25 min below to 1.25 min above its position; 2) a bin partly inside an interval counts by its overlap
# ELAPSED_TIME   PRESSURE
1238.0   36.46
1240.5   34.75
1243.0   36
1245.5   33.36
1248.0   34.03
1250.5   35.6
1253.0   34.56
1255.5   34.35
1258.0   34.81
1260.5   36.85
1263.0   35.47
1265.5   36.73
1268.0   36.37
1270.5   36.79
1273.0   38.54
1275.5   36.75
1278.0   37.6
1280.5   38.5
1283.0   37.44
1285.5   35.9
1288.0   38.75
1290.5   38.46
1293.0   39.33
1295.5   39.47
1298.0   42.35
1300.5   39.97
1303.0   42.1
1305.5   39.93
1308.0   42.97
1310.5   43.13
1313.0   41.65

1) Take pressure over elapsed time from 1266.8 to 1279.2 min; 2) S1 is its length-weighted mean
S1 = 37.2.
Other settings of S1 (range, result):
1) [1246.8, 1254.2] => 34.7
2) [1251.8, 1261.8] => 35.1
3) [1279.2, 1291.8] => 37.8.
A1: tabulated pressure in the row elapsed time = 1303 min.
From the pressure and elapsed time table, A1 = 42.1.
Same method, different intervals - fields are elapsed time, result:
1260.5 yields 36.85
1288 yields 38.75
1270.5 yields 36.79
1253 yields 34.56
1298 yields 42.35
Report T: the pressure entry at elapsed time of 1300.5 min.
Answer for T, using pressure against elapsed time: 39.97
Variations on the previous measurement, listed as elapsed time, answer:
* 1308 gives 42.97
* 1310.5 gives 43.13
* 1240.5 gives 34.75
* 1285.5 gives 35.9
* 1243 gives 36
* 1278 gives 37.6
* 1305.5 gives 39.93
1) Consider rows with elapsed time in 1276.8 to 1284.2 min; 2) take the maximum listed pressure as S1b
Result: 38.5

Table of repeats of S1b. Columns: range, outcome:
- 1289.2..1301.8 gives 42.35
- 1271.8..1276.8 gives 38.54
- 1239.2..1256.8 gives 36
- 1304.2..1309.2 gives 42.97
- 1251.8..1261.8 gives 36.85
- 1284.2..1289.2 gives 38.75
